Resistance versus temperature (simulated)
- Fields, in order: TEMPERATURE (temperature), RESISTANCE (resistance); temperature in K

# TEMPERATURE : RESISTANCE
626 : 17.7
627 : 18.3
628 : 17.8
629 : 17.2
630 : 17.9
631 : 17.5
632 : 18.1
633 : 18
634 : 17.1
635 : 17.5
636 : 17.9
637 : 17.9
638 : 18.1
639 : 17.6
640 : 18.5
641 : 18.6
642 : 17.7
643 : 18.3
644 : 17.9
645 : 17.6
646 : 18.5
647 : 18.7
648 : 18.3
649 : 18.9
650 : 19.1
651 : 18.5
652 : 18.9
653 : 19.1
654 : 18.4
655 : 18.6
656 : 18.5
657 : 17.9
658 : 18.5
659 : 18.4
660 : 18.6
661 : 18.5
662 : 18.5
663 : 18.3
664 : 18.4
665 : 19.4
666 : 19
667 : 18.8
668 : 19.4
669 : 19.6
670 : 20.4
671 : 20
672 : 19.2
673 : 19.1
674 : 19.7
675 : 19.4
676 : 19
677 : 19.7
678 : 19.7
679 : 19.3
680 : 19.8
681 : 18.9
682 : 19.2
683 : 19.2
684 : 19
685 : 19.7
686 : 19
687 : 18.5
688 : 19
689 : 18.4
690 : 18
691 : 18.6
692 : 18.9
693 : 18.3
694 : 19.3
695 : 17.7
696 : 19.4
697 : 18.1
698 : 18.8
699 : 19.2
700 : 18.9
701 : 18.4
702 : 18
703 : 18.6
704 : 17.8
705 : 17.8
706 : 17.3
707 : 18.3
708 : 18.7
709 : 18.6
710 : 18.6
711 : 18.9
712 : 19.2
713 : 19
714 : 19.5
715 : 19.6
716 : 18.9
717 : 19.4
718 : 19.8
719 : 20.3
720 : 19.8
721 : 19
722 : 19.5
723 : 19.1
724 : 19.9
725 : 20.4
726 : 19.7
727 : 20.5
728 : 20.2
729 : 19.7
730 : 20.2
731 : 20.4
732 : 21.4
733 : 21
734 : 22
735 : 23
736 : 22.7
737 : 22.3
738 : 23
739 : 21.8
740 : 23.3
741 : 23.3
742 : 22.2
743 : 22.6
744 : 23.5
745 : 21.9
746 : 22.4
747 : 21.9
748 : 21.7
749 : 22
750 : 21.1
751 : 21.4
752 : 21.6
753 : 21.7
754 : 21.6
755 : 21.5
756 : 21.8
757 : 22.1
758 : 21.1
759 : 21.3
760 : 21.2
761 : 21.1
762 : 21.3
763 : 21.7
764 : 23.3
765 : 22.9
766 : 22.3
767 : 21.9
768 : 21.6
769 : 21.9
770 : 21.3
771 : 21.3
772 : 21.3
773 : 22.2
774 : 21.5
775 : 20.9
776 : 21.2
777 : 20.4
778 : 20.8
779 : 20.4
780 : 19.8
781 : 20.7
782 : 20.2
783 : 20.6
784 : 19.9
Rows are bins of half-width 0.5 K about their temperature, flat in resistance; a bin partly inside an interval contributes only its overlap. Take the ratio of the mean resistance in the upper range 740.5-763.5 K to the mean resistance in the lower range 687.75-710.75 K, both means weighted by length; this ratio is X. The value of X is 1.18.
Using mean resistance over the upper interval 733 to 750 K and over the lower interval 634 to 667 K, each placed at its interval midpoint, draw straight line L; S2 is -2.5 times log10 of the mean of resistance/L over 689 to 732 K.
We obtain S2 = 0.11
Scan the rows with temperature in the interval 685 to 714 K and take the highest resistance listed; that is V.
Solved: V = 19.7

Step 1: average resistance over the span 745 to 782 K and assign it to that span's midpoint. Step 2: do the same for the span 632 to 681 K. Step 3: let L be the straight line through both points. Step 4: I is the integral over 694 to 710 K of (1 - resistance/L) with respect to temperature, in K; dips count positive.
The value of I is 1.2 K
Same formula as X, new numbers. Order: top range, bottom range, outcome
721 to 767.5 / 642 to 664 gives 1.17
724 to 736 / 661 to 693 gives 1.09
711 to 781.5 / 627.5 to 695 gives 1.14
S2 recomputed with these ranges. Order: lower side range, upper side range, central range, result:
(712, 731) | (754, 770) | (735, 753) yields -0.072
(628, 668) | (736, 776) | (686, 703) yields 0.070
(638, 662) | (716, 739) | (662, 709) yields 0.029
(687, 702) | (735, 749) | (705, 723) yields 0.065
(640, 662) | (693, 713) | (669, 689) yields -0.049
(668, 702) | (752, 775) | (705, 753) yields -0.004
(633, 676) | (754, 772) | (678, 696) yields 0.035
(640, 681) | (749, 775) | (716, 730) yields 0.044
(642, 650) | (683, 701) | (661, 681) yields -0.041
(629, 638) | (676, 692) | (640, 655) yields -0.022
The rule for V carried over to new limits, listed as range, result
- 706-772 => 23.5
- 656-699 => 20.4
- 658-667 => 19.4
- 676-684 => 19.8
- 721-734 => 22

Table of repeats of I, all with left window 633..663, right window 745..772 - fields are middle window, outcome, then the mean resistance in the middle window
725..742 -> -0.46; 21.5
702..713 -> 0.96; 18.4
